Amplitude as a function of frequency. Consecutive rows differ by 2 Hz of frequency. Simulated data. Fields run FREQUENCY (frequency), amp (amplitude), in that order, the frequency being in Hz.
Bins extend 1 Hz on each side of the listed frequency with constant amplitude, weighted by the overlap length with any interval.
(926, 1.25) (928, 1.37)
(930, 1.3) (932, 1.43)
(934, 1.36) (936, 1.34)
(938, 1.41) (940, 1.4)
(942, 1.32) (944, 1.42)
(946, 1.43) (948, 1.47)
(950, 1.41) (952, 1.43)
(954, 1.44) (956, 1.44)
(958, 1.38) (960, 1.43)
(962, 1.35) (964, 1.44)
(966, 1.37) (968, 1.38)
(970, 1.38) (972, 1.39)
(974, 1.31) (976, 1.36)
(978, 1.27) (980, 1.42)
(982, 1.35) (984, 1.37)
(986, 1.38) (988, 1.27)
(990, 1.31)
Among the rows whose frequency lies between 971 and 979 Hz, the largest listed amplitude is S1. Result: 1.39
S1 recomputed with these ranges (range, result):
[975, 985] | 1.42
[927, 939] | 1.43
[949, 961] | 1.44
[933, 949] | 1.47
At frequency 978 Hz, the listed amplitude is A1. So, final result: 1.27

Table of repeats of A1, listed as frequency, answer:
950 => 1.41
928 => 1.37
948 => 1.47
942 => 1.32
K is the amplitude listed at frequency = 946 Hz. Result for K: 1.43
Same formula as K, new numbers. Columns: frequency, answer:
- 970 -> 1.38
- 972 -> 1.39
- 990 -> 1.31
